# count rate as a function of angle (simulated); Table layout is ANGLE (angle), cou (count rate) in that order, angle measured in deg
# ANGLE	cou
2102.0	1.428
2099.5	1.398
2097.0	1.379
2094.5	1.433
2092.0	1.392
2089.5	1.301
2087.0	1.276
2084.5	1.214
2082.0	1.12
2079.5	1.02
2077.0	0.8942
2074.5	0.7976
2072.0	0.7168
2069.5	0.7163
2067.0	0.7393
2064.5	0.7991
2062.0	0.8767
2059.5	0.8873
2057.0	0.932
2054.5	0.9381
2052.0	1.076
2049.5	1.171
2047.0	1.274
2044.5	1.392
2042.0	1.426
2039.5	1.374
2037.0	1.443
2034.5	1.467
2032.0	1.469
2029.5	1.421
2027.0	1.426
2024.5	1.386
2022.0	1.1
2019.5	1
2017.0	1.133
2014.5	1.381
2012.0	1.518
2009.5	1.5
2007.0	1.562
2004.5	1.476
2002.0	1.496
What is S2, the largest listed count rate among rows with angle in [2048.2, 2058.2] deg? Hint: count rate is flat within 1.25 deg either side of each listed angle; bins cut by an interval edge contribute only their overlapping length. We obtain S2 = 1.171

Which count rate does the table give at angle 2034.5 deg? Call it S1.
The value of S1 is 1.467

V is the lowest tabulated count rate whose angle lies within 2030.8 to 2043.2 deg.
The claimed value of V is 1.374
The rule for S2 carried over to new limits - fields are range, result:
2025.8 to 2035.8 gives 1.469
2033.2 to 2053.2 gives 1.467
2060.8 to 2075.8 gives 0.8767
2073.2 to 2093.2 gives 1.392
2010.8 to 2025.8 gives 1.518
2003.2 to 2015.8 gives 1.562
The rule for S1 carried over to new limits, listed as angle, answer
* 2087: 1.276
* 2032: 1.469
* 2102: 1.428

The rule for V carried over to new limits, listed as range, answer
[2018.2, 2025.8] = 1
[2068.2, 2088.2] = 0.7163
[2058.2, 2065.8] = 0.7991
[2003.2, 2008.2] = 1.476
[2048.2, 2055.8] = 0.9381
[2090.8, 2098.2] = 1.379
